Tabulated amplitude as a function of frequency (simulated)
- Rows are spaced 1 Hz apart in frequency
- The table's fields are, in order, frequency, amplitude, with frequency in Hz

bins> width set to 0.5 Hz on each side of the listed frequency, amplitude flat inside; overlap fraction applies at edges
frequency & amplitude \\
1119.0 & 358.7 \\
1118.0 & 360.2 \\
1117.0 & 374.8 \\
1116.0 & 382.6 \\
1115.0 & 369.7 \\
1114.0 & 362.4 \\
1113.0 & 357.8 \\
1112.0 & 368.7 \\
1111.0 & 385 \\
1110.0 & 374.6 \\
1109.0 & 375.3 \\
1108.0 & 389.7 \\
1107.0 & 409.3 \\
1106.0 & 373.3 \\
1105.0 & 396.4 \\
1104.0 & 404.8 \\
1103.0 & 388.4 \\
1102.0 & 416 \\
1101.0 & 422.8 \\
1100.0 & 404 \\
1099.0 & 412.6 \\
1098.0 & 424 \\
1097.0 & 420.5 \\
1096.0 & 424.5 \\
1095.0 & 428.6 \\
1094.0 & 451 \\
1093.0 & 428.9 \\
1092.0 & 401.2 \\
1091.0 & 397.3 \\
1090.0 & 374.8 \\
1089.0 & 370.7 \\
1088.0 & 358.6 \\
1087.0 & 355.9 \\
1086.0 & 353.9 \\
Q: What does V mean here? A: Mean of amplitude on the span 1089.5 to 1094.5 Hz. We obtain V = 411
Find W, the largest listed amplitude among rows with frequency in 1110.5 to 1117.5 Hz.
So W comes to 385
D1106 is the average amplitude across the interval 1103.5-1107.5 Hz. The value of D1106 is 396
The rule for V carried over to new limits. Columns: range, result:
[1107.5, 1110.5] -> 380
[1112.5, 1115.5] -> 363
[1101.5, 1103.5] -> 402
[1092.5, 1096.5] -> 433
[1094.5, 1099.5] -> 422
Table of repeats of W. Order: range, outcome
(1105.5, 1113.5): 409.3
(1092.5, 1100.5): 451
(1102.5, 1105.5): 404.8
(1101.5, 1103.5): 416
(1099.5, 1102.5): 422.8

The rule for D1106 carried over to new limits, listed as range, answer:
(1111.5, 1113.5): 363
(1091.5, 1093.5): 415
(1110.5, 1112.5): 377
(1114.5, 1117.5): 376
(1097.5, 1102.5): 416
